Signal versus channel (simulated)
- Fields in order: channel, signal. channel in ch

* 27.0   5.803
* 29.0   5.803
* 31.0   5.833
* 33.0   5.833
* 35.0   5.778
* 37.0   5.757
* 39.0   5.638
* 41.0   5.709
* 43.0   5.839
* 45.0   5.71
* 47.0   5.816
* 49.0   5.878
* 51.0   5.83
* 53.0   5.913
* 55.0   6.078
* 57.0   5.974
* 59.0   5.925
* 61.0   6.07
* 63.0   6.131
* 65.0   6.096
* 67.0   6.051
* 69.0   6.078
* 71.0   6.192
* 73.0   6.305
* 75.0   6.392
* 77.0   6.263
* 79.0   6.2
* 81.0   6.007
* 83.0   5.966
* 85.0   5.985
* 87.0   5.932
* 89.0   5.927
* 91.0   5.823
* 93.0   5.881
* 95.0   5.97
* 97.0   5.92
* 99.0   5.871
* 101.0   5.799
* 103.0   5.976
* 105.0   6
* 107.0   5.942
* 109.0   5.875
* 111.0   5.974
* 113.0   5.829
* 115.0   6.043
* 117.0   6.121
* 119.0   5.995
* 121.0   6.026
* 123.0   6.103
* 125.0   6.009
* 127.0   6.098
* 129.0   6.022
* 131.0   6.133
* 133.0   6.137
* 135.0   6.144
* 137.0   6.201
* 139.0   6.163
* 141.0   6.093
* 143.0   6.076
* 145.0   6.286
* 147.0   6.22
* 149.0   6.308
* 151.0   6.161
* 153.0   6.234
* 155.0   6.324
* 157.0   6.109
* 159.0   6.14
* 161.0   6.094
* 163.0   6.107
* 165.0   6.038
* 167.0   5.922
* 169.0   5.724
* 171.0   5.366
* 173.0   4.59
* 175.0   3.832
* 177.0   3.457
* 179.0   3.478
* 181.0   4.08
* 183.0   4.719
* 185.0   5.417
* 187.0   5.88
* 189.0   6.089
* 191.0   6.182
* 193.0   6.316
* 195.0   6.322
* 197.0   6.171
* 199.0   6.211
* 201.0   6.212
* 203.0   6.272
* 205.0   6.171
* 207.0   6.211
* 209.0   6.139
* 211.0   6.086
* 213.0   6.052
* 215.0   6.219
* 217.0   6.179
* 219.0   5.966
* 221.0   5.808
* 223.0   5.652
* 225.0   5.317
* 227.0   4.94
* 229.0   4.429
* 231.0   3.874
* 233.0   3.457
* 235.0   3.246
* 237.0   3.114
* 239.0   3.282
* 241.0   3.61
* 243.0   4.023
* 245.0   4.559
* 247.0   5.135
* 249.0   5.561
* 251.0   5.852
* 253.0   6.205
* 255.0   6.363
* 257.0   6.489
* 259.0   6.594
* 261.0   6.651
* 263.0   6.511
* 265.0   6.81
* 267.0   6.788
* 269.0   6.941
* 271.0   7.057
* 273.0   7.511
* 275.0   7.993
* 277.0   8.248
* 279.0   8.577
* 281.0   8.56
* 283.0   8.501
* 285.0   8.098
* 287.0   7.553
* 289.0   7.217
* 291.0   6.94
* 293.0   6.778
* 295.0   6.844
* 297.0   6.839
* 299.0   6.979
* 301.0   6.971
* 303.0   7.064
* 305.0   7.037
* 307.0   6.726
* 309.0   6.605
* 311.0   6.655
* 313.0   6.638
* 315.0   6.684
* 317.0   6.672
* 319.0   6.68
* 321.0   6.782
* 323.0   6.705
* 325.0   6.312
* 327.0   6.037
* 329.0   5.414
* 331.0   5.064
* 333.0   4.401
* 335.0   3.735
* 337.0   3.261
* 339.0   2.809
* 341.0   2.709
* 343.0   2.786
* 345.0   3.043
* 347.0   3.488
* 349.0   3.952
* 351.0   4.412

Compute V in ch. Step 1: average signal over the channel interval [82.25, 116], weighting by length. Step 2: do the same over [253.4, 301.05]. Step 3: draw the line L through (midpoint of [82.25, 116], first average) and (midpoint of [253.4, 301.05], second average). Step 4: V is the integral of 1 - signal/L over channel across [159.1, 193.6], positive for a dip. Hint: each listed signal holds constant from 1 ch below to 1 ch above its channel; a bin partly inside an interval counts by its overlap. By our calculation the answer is 6.5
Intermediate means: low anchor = 5.92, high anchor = 7.23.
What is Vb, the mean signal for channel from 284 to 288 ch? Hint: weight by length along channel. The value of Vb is 7.83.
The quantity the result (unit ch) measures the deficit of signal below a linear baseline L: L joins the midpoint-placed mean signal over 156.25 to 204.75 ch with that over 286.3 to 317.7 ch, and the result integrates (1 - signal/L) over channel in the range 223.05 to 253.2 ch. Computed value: 8.5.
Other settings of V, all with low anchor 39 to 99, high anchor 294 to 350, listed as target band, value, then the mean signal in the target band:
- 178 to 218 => -0.5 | 5.82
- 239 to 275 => -2.4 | 6.02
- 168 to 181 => 3.2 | 4.38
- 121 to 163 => -2.1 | 6.15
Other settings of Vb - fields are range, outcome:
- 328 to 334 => 4.96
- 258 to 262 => 6.62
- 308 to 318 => 6.65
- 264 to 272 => 6.9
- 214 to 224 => 5.96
